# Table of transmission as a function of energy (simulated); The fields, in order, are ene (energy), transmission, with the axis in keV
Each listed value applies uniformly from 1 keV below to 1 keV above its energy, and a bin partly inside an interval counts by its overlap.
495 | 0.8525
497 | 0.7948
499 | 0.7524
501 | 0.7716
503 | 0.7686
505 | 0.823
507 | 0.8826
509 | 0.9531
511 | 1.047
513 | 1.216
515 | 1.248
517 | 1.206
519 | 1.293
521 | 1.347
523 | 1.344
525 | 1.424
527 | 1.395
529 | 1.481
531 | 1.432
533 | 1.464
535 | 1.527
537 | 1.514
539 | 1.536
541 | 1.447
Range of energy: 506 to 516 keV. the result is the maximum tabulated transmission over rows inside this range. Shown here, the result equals 1.248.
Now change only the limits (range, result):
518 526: 1.424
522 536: 1.527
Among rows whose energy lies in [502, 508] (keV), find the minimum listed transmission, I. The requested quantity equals 0.7686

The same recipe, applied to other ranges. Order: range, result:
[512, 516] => 1.216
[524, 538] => 1.395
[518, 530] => 1.293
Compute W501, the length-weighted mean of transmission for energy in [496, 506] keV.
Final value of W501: 0.782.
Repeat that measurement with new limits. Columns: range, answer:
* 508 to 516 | 1.12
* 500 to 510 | 0.84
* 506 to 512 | 0.961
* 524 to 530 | 1.43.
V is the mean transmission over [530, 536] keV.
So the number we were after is 1.47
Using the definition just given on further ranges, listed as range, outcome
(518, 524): 1.33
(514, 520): 1.25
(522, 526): 1.38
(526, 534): 1.44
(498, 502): 0.762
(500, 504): 0.77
